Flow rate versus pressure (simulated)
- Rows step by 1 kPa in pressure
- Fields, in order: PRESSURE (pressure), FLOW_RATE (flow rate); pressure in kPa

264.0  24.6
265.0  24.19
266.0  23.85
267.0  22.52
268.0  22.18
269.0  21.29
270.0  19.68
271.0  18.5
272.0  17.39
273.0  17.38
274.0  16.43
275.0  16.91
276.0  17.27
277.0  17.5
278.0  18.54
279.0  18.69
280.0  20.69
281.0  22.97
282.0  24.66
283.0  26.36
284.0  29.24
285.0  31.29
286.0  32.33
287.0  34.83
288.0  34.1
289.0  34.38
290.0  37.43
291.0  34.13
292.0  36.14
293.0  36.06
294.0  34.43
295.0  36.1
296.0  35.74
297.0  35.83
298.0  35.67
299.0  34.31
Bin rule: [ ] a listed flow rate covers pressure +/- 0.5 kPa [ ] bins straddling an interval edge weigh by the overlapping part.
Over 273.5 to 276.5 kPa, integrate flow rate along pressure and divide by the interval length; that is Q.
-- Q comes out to 16.9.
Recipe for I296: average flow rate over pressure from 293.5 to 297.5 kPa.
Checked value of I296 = 35.5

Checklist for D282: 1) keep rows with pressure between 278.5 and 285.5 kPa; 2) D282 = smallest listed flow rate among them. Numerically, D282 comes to 18.69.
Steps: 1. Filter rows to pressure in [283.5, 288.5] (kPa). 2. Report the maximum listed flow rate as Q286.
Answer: 34.83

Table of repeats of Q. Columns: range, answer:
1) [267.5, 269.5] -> 21.7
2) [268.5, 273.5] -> 18.8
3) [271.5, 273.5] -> 17.4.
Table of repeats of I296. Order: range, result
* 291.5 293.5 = 36.1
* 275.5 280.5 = 18.5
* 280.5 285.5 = 26.9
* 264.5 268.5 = 23.2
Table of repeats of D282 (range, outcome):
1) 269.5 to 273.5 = 17.38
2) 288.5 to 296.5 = 34.13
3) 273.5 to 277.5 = 16.43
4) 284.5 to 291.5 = 31.29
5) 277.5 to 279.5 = 18.54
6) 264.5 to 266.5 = 23.85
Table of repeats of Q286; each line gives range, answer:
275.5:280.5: 20.69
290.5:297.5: 36.14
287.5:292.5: 37.43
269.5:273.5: 19.68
